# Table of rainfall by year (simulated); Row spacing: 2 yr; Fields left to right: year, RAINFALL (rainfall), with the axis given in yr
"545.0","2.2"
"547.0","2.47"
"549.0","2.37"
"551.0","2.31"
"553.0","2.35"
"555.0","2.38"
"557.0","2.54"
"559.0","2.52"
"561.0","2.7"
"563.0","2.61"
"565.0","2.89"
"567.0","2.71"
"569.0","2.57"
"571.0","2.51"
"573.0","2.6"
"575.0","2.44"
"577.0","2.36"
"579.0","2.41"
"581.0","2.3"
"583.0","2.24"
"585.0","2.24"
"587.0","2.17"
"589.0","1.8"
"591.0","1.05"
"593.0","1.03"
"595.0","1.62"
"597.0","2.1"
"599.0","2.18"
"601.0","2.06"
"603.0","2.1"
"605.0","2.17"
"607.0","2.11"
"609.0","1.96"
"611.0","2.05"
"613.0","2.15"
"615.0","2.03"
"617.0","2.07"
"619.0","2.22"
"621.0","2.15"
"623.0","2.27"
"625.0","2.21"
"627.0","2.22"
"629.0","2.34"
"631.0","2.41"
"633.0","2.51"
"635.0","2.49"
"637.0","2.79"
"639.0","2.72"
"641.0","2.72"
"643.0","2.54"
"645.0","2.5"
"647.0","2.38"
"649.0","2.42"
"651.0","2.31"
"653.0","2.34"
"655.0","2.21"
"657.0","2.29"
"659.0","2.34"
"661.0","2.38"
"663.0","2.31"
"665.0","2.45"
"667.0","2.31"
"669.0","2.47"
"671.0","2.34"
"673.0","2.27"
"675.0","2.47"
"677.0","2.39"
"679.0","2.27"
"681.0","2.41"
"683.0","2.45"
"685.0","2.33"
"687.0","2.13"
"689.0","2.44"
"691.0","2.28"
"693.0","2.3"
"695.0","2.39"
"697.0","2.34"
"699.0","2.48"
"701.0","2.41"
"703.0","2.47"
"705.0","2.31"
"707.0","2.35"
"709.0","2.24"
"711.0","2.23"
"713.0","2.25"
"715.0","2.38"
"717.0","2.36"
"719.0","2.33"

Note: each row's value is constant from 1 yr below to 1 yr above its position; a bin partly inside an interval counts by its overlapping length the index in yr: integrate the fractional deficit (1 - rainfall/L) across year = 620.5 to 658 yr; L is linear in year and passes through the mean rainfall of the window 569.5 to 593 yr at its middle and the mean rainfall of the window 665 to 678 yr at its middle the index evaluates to -1.9 yr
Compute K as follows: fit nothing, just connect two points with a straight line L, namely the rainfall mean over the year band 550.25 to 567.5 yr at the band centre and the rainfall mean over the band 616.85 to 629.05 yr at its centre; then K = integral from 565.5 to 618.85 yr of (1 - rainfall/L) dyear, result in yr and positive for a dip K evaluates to 5.7 yr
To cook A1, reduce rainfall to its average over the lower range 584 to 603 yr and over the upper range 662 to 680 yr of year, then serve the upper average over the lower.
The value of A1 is 1.30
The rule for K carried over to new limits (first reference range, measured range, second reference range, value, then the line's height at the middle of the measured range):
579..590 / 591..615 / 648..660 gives 3.16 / 2.21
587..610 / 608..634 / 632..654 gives -0.11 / 2.19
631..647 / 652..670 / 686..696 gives 0.89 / 2.47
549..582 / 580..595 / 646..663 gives 3.94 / 2.46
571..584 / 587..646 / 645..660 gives 5.20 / 2.37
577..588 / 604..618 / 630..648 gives 1.99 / 2.42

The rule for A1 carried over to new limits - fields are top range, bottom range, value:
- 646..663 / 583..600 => 1.29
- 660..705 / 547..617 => 1.06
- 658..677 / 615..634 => 1.05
